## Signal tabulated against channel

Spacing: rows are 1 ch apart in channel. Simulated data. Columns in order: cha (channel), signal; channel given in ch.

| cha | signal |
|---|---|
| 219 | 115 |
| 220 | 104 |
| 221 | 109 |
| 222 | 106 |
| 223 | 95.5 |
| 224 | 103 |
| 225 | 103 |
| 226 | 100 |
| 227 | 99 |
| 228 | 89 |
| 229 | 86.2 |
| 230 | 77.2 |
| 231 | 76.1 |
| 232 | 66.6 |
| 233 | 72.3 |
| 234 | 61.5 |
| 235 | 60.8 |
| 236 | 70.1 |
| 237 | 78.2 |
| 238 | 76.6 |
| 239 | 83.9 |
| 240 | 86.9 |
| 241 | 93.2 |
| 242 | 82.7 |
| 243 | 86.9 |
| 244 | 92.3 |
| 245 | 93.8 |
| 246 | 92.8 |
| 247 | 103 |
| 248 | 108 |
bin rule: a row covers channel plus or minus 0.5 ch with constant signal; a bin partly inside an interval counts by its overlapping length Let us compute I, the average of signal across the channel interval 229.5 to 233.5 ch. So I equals 73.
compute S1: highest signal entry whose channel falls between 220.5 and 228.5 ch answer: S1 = 109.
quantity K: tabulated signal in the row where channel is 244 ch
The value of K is 92.3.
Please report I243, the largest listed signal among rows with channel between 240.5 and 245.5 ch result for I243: 93.8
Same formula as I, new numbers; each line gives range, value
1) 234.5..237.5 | 69.7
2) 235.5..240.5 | 79.1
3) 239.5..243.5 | 87.4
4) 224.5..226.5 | 102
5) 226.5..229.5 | 91.4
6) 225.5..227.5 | 99.5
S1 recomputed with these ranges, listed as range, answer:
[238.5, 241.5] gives 93.2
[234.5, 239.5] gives 83.9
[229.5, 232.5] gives 77.2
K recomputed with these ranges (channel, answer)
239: 83.9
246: 92.8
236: 70.1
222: 106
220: 104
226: 100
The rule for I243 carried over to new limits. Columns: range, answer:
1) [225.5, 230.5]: 100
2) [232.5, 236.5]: 72.3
